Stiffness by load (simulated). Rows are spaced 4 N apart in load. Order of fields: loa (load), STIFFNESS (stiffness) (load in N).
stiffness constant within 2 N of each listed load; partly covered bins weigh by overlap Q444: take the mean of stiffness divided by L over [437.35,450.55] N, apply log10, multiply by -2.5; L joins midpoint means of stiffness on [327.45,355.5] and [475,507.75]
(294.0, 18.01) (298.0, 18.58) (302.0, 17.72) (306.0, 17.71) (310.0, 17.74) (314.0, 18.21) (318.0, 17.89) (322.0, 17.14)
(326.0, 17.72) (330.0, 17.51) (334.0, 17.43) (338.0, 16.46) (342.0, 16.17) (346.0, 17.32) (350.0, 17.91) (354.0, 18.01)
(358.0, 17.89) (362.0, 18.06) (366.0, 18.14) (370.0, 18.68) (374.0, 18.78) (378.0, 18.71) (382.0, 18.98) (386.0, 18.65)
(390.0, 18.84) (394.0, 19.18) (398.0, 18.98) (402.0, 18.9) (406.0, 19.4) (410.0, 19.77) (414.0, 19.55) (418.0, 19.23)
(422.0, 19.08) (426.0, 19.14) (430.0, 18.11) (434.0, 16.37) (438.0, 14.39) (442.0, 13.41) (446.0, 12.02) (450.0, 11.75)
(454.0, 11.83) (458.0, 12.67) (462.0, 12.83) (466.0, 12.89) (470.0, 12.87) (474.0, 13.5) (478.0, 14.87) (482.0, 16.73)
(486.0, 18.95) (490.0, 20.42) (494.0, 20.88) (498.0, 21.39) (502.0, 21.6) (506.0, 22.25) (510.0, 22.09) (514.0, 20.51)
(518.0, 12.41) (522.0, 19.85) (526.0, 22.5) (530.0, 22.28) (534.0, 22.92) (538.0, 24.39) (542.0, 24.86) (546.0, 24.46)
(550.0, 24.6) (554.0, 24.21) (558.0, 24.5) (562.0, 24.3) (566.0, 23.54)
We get 0.41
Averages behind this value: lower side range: 17.3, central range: 12.9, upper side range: 19.4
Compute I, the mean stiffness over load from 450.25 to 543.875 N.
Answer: 18.4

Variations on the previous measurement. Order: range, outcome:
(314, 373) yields 17.6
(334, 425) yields 18.5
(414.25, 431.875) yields 19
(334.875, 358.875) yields 17.3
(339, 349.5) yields 16.9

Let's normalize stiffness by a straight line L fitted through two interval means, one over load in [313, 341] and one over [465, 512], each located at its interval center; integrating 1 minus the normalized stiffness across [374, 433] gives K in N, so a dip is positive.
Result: -3.8 N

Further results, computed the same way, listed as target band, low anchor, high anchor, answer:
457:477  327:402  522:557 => 7.7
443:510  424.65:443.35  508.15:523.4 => 5.3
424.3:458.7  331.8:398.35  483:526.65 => 8.5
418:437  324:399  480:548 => 1.3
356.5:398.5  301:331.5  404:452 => -3.4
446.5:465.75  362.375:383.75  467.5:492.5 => 5.1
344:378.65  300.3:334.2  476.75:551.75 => 0.5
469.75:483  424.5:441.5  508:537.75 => 2.9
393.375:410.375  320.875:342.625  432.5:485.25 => -4.5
